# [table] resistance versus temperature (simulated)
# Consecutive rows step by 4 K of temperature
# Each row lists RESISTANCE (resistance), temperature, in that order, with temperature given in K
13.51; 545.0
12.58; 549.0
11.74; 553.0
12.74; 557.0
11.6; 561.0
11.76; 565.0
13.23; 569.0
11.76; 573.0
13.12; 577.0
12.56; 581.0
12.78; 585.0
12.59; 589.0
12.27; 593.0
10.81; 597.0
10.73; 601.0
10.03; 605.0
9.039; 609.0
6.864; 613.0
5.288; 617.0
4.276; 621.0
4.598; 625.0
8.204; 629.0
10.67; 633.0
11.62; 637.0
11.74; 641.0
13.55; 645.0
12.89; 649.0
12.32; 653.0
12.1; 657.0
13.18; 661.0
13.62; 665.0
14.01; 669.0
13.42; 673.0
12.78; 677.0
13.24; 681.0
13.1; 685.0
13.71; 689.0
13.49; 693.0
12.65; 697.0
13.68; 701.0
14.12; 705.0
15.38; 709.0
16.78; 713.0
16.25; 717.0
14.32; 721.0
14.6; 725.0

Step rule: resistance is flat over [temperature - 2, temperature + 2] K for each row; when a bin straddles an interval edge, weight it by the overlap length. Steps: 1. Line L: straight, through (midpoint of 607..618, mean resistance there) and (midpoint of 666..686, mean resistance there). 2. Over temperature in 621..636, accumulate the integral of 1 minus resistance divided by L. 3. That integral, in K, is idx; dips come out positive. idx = 2.2 K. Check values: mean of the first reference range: 7.23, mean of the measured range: 7.6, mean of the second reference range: 13.3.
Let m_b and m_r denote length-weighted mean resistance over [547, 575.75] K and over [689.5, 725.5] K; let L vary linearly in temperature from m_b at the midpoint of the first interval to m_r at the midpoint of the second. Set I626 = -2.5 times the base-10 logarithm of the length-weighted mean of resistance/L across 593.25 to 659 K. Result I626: 0.34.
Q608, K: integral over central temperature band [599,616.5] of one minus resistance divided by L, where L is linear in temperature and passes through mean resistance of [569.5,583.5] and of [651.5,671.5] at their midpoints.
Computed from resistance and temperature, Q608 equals 5.38 K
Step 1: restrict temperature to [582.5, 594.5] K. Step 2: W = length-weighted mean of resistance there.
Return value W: 12.6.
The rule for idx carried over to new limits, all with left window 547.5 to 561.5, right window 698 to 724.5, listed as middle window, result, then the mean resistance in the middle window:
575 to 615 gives 5.6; 11.1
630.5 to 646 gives 2.3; 11.7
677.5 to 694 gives 1.4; 13.3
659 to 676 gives 0.8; 13.5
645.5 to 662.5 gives 1.5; 12.7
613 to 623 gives 6.1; 5.2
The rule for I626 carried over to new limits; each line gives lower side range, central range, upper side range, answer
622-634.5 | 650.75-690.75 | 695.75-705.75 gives -0.203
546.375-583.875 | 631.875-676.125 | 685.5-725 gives 0.083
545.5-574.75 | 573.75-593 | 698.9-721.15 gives 0.006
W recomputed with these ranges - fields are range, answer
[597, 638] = 8.18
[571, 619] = 10.7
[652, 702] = 13.2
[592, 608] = 10.8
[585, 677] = 10.7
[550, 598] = 12.3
